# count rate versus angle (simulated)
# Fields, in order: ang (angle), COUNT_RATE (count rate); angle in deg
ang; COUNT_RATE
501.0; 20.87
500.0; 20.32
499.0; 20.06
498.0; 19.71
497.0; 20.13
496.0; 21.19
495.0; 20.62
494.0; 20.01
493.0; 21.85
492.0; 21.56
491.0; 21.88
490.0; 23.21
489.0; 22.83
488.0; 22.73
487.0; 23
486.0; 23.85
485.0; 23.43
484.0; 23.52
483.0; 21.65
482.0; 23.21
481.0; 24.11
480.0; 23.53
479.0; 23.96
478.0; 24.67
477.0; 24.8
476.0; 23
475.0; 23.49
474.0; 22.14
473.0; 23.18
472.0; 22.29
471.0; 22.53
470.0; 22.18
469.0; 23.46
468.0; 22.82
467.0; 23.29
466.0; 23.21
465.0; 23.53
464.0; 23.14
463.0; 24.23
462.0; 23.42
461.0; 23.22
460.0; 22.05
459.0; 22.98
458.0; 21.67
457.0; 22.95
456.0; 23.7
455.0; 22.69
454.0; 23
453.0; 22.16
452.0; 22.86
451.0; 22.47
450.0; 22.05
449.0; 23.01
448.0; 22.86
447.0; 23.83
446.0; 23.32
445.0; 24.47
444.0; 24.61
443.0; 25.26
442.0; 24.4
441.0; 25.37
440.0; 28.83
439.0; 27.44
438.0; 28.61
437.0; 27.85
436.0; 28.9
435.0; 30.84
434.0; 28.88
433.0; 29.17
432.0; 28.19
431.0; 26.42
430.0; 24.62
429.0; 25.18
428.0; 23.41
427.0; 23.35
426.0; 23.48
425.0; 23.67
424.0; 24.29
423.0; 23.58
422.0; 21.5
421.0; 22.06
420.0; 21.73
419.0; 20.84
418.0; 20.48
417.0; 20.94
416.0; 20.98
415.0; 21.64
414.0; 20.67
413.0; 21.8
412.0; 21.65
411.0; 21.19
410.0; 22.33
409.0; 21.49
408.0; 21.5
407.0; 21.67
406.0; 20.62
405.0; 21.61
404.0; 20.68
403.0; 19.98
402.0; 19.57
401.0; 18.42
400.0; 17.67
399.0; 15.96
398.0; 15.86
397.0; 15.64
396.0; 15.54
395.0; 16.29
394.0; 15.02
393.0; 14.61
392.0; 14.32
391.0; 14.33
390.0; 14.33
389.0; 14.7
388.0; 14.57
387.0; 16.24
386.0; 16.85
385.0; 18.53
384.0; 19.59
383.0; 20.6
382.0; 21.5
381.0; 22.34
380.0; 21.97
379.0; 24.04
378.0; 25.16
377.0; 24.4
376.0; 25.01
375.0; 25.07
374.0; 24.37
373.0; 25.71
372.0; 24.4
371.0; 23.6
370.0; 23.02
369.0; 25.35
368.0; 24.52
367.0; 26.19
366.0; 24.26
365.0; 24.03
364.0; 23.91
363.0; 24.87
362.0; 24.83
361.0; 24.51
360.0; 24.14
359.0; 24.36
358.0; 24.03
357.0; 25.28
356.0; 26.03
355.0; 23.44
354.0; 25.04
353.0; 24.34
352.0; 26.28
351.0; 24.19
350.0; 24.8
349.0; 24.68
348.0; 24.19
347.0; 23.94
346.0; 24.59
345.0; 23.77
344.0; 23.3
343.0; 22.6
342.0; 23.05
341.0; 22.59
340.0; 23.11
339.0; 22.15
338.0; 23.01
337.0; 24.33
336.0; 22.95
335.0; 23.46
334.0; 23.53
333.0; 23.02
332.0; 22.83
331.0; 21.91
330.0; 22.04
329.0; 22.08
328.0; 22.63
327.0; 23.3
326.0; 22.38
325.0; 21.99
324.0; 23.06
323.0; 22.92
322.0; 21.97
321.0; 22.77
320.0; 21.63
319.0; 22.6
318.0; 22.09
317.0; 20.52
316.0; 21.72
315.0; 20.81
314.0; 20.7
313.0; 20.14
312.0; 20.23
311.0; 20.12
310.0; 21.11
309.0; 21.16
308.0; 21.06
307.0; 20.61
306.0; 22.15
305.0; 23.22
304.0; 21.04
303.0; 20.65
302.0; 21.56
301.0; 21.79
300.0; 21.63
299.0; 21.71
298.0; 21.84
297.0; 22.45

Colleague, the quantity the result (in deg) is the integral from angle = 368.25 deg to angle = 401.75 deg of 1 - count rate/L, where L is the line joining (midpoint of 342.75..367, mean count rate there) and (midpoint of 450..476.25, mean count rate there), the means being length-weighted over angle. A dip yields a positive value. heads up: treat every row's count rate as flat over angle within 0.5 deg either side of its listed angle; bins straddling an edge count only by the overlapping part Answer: 6.2 deg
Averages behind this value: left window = 24.4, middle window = 19.6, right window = 22.9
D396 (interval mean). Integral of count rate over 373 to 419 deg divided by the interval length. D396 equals 19.7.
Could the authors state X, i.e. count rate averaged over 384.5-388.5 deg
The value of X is 16.5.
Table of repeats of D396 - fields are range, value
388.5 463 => 22.1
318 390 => 23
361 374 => 24.5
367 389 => 22.1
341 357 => 24.3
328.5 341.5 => 22.8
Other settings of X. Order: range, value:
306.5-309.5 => 20.9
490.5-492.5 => 21.7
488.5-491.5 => 22.6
